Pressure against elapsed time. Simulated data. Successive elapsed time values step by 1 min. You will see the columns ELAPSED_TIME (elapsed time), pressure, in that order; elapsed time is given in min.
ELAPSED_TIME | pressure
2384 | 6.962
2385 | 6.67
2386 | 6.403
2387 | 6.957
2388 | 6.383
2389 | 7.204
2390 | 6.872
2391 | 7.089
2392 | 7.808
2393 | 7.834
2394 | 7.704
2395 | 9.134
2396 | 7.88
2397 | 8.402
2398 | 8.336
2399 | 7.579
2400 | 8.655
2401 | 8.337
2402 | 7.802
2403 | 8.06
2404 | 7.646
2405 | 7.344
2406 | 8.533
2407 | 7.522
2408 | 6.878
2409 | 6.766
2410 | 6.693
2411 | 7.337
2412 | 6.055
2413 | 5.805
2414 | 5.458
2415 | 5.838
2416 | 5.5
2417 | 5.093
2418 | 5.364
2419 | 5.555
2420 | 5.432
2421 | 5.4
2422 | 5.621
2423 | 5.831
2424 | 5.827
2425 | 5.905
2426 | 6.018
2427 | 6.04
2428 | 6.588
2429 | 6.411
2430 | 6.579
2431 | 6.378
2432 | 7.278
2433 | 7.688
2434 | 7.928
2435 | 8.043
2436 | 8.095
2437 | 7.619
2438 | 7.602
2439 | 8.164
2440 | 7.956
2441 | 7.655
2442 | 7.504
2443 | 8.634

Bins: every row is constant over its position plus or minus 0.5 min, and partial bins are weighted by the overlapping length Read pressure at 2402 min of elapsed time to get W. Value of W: 7.802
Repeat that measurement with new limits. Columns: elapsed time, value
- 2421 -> 5.4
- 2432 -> 7.278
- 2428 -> 6.588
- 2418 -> 5.364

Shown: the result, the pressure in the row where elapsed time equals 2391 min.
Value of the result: 7.089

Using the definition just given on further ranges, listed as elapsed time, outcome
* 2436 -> 8.095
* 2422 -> 5.621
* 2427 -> 6.04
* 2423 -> 5.831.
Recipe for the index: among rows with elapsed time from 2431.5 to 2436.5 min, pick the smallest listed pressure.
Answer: 7.278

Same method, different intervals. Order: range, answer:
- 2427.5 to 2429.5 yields 6.411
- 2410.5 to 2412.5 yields 6.055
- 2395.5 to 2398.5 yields 7.88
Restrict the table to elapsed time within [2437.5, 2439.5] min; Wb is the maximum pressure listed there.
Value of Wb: 8.164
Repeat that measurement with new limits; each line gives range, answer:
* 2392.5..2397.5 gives 9.134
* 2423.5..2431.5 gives 6.588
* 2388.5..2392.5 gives 7.808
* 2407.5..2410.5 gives 6.878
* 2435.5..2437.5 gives 8.095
